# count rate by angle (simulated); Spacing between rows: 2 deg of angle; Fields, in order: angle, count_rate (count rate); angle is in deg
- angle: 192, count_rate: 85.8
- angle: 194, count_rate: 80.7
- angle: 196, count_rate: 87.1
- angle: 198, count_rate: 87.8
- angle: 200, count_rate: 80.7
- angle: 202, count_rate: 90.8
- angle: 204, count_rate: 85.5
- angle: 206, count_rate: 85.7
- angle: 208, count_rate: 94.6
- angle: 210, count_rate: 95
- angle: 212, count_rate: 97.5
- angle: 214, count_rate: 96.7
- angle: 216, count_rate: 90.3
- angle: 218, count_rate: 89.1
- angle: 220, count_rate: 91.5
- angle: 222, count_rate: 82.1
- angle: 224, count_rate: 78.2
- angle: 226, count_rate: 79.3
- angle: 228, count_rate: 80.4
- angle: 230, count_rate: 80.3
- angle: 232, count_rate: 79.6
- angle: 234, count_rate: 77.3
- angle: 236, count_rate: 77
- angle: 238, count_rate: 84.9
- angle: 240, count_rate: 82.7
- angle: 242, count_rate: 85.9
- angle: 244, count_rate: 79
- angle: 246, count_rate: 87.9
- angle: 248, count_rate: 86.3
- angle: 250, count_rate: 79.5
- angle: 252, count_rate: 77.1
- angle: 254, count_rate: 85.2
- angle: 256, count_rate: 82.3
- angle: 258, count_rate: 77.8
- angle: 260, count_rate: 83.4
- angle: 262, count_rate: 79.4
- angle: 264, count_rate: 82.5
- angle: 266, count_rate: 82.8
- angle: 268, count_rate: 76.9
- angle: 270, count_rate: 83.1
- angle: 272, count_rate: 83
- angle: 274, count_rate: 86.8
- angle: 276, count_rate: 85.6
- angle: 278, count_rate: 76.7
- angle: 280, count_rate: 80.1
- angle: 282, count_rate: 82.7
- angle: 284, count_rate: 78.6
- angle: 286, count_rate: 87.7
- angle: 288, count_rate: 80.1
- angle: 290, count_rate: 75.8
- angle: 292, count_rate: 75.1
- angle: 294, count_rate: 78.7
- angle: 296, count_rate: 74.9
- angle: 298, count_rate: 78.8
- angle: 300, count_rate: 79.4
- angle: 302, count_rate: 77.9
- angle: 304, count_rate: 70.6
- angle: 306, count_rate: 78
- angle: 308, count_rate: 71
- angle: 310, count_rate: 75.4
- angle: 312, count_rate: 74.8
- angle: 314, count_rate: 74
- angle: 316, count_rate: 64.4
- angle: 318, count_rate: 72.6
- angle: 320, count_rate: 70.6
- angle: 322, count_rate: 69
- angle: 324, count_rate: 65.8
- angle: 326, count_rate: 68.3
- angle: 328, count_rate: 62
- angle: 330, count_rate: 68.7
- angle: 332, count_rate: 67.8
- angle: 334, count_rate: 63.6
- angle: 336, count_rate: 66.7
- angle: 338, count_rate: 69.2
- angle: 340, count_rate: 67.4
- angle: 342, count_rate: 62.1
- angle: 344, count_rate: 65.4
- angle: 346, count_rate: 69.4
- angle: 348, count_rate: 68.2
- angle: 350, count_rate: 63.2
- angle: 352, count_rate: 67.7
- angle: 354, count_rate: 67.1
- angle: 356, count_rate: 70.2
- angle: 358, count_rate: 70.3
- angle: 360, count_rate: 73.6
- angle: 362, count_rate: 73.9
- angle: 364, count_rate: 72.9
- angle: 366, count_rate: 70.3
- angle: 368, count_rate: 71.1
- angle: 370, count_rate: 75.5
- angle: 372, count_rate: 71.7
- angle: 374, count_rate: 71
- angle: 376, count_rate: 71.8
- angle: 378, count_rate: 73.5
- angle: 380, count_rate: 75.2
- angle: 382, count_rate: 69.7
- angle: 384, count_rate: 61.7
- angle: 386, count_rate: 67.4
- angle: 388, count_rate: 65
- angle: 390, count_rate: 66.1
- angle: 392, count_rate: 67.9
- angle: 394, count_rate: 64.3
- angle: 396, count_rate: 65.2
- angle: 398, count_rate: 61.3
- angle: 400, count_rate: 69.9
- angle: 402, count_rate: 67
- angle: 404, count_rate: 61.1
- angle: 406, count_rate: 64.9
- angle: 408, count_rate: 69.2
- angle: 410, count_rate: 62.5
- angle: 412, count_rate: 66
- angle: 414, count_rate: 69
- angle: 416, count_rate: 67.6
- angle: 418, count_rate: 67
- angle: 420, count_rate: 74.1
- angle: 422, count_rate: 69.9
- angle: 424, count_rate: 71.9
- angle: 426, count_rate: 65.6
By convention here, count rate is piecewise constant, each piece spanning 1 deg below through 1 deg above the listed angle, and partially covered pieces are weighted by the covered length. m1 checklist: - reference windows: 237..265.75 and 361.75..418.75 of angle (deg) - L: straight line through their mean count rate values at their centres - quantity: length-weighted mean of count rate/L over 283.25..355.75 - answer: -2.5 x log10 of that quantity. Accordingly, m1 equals 0.06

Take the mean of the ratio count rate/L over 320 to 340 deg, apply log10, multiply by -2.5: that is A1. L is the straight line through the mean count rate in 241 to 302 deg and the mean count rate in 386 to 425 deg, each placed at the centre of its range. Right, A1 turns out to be 0.120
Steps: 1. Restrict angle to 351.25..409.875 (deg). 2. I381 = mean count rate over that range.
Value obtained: 68.8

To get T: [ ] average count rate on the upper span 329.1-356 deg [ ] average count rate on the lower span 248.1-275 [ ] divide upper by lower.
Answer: 0.82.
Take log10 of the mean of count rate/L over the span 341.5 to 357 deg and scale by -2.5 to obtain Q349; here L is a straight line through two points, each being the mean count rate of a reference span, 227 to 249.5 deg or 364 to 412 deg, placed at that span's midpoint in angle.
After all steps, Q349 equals 0.08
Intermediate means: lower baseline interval 81.9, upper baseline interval 68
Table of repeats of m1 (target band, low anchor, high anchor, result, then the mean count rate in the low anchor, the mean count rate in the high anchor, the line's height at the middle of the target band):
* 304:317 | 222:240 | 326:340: -0.05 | 79.9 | 66.5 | 69.5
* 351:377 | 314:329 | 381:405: -0.08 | 68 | 65.5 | 66.5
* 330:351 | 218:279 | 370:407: 0.10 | 81.9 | 67.7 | 72.6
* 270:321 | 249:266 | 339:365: -0.02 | 81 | 68.6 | 76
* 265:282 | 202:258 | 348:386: -0.02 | 84.8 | 70.4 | 80.3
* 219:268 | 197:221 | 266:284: 0.05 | 90.4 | 81.7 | 85.9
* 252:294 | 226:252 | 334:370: -0.05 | 81.5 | 68.8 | 77.6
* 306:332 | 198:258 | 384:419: 0.07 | 84.8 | 65.8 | 74.9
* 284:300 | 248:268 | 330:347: -0.05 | 81.2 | 66.6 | 75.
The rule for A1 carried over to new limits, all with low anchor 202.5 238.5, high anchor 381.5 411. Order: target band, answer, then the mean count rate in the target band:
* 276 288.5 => -0.04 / 81.4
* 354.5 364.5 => -0.03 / 71.9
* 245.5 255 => -0.01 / 83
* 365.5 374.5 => -0.05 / 72.1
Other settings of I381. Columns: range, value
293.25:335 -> 71.7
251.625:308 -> 79.9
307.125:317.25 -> 71.9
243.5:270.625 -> 81.7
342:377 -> 70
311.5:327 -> 69.8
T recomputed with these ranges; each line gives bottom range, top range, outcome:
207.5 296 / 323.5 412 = 0.82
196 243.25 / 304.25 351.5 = 0.80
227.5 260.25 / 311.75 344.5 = 0.83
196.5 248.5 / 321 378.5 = 0.80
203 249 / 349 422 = 0.80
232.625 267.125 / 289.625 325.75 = 0.90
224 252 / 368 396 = 0.85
